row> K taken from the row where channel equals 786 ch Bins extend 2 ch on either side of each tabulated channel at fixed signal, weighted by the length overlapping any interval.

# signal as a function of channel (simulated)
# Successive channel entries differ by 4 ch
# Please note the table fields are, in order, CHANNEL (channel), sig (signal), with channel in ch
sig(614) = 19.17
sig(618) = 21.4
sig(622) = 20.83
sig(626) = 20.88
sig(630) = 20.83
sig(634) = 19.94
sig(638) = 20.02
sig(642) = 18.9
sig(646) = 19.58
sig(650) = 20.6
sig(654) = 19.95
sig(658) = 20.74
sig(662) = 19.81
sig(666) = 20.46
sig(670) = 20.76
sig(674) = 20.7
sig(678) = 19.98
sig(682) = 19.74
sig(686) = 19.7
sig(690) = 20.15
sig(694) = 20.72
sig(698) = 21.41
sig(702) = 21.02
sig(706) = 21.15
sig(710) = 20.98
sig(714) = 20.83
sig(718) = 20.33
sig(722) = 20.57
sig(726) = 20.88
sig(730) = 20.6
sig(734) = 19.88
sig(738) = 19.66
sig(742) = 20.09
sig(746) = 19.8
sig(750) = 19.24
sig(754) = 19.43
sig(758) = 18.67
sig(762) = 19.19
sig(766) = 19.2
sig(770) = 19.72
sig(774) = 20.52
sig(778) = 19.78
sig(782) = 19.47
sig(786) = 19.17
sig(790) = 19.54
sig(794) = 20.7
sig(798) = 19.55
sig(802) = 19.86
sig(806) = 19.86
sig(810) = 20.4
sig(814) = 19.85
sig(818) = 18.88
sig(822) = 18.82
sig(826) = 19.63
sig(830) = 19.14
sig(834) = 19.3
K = 19.17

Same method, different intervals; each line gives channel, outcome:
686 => 19.7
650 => 20.6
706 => 21.15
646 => 19.58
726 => 20.88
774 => 20.52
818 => 18.88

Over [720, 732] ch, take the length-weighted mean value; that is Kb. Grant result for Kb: 20.7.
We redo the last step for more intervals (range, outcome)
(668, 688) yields 20.2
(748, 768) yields 19.1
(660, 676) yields 20.4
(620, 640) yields 20.5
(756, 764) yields 18.9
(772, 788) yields 19.7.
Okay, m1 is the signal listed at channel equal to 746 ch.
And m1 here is 19.8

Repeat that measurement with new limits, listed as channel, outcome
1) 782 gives 19.47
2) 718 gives 20.33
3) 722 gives 20.57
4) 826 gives 19.63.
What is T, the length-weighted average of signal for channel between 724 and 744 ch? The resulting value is 20.2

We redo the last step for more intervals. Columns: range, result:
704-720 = 20.8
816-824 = 18.9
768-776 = 20.1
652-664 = 20.2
